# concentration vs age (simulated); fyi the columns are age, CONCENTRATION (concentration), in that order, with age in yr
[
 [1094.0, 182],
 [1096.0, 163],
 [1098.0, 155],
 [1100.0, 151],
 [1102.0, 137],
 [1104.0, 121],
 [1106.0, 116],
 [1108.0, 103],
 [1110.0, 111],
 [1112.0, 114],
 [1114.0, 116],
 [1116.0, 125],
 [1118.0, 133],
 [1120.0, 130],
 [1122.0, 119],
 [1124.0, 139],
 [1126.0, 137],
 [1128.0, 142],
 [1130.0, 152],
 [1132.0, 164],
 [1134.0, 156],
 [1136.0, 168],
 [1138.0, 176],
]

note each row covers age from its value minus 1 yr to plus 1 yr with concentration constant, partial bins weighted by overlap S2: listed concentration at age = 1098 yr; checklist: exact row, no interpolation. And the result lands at 155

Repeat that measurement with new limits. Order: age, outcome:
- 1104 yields 121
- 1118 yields 133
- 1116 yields 125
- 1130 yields 152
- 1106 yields 116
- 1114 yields 116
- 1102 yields 137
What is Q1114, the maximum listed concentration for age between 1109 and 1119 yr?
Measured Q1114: 133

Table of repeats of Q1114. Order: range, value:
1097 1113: 155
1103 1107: 121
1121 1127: 139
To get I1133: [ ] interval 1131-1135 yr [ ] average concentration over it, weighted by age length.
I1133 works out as 160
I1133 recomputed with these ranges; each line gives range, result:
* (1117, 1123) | 127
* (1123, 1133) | 147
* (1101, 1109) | 119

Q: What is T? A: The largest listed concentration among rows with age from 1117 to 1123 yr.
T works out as 133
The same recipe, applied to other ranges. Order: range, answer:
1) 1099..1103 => 151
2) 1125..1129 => 142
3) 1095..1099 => 163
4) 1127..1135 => 164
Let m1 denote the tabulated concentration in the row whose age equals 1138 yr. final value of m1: 176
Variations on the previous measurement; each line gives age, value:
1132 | 164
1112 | 114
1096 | 163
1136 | 168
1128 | 142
